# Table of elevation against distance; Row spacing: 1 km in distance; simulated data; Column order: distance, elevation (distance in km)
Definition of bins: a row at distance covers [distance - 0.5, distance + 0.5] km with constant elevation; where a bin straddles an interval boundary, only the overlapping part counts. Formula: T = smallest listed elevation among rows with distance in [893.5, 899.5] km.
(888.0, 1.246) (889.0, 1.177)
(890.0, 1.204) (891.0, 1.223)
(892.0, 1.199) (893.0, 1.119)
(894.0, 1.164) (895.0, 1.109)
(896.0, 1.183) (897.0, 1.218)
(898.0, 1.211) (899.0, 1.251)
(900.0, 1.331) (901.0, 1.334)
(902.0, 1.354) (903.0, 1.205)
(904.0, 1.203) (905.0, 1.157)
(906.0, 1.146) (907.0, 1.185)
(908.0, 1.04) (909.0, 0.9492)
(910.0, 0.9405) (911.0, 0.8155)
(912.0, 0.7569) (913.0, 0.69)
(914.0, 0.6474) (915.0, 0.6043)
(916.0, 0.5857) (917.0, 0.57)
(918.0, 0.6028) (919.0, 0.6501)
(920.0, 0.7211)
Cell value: 1.109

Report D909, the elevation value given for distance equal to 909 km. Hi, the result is 0.9492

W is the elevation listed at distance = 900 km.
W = 1.331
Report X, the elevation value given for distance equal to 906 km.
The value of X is 1.146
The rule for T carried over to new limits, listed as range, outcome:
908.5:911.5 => 0.8155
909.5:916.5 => 0.5857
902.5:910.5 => 0.9405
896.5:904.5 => 1.203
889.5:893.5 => 1.119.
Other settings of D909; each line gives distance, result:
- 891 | 1.223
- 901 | 1.334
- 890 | 1.204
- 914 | 0.6474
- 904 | 1.203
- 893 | 1.119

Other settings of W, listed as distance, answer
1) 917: 0.57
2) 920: 0.7211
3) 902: 1.354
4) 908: 1.04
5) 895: 1.109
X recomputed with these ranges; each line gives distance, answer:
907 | 1.185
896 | 1.183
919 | 0.6501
